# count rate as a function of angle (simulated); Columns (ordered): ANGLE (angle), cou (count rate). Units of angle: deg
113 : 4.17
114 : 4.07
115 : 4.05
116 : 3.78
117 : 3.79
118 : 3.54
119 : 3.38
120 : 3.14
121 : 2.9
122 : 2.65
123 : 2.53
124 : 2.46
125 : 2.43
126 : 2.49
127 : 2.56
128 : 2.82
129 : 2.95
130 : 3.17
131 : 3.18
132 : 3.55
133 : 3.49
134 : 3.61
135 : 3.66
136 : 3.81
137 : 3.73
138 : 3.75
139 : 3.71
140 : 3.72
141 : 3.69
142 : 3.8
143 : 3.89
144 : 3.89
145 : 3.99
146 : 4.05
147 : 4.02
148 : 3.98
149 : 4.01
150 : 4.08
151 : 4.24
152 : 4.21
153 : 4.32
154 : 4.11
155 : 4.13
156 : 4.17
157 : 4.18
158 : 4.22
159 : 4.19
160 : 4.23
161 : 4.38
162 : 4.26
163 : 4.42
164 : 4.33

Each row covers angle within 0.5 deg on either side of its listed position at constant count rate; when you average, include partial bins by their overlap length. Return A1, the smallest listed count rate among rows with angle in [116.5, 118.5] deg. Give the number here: 3.54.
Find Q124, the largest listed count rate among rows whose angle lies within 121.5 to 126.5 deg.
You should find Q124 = 2.65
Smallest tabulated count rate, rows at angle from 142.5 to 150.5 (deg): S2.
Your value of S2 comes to 3.89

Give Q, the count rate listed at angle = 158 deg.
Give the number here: 4.22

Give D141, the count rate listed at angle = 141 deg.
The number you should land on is 3.69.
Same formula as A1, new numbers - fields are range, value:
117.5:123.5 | 2.53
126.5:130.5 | 2.56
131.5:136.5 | 3.49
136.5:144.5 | 3.69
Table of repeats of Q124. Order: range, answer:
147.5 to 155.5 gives 4.32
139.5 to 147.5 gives 4.05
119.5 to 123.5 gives 3.14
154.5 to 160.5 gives 4.23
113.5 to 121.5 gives 4.07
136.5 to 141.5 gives 3.75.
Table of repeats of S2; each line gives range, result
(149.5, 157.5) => 4.08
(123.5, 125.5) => 2.43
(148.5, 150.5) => 4.01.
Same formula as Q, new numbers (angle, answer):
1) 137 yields 3.73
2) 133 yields 3.49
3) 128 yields 2.82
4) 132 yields 3.55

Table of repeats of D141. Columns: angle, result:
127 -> 2.56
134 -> 3.61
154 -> 4.11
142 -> 3.8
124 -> 2.46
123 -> 2.53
